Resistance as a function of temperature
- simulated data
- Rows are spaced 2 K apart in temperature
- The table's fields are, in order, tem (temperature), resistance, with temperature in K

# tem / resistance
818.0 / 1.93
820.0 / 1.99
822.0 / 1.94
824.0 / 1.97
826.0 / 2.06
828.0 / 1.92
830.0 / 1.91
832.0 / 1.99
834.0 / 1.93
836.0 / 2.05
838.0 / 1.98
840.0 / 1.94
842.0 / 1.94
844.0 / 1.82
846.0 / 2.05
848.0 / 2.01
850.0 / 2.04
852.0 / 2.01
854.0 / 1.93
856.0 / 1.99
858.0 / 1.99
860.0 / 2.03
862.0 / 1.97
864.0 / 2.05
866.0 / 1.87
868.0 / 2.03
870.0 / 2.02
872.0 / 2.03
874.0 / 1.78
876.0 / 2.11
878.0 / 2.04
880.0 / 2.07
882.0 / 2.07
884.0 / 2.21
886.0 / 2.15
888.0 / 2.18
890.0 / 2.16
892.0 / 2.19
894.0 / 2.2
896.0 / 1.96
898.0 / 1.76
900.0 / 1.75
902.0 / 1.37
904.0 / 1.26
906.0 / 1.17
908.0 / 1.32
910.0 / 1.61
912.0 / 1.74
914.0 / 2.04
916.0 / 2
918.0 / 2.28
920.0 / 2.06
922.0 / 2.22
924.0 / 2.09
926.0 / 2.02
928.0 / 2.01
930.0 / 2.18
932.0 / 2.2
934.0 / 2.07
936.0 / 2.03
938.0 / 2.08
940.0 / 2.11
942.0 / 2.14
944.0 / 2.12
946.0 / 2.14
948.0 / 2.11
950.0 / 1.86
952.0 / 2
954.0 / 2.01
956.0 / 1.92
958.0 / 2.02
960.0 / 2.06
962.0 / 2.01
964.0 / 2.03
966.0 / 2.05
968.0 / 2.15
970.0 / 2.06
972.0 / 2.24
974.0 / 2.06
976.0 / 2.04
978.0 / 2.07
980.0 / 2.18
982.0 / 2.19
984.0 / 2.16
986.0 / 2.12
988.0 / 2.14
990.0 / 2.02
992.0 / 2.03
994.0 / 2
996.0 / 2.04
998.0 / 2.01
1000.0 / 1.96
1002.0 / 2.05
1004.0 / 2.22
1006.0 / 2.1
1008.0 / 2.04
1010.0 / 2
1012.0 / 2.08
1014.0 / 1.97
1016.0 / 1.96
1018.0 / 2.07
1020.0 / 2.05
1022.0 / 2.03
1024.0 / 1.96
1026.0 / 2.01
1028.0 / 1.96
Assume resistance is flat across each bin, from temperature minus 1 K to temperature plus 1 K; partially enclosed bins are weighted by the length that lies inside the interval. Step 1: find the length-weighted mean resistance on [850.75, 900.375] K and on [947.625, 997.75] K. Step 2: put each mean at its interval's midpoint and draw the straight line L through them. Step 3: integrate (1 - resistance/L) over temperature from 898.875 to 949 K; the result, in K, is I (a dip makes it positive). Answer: 2.9 K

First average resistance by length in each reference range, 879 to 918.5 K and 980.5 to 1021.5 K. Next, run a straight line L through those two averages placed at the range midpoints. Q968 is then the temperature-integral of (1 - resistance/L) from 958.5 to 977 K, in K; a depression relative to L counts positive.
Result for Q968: -0.7 K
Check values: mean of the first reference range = 1.87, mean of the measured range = 2.08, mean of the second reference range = 2.06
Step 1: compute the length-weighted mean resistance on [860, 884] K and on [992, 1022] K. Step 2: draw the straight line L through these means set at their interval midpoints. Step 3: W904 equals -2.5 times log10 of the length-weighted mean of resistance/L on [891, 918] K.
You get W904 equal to 0.16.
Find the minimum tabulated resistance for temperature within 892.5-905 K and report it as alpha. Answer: 1.26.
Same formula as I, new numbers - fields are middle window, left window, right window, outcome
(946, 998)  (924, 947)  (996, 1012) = 0.3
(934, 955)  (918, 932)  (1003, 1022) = 0.4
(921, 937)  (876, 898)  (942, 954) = -0.3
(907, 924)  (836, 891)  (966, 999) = 1.1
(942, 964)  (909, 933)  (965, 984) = 0.6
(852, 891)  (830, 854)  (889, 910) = -4.3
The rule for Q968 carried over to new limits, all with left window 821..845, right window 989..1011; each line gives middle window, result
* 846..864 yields -0.3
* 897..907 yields 2.7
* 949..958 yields 0.3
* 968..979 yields -0.4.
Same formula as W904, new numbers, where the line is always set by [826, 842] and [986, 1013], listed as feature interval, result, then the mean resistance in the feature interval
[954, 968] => 0.005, 2.02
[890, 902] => 0.034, 1.94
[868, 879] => -0.007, 2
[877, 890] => -0.069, 2.12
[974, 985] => -0.040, 2.12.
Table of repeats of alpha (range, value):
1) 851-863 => 1.93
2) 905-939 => 1.17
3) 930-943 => 2.03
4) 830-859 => 1.82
